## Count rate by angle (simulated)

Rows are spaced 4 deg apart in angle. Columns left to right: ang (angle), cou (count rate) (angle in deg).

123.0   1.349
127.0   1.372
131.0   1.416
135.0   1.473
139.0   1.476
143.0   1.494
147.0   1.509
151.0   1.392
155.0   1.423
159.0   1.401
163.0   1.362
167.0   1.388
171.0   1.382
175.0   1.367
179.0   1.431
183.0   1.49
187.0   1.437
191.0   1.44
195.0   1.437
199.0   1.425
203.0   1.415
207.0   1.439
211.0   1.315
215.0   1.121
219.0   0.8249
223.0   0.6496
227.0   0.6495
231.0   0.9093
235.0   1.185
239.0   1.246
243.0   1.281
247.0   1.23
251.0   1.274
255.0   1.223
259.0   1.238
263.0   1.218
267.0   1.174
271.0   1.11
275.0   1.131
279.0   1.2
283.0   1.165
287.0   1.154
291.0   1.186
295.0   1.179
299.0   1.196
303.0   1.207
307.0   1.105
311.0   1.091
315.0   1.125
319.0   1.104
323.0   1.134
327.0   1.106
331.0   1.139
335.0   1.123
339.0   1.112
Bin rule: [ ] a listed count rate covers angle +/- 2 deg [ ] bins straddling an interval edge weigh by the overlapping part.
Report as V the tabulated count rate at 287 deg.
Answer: 1.154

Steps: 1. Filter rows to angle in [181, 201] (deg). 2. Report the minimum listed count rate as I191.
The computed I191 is 1.425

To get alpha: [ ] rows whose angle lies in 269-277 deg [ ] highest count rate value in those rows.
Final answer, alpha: 1.131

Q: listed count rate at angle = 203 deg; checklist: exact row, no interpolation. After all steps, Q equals 1.415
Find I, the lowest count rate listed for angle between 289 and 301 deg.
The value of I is 1.179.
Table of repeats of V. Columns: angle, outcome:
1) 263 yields 1.218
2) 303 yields 1.207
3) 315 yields 1.125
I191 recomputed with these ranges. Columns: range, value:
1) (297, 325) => 1.091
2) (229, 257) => 0.9093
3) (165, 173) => 1.382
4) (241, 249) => 1.23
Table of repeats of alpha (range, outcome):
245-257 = 1.274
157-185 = 1.49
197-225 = 1.439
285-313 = 1.207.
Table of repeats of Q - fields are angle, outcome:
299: 1.196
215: 1.121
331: 1.139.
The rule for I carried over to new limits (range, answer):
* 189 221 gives 0.8249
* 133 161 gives 1.392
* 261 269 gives 1.174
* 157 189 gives 1.362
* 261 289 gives 1.11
